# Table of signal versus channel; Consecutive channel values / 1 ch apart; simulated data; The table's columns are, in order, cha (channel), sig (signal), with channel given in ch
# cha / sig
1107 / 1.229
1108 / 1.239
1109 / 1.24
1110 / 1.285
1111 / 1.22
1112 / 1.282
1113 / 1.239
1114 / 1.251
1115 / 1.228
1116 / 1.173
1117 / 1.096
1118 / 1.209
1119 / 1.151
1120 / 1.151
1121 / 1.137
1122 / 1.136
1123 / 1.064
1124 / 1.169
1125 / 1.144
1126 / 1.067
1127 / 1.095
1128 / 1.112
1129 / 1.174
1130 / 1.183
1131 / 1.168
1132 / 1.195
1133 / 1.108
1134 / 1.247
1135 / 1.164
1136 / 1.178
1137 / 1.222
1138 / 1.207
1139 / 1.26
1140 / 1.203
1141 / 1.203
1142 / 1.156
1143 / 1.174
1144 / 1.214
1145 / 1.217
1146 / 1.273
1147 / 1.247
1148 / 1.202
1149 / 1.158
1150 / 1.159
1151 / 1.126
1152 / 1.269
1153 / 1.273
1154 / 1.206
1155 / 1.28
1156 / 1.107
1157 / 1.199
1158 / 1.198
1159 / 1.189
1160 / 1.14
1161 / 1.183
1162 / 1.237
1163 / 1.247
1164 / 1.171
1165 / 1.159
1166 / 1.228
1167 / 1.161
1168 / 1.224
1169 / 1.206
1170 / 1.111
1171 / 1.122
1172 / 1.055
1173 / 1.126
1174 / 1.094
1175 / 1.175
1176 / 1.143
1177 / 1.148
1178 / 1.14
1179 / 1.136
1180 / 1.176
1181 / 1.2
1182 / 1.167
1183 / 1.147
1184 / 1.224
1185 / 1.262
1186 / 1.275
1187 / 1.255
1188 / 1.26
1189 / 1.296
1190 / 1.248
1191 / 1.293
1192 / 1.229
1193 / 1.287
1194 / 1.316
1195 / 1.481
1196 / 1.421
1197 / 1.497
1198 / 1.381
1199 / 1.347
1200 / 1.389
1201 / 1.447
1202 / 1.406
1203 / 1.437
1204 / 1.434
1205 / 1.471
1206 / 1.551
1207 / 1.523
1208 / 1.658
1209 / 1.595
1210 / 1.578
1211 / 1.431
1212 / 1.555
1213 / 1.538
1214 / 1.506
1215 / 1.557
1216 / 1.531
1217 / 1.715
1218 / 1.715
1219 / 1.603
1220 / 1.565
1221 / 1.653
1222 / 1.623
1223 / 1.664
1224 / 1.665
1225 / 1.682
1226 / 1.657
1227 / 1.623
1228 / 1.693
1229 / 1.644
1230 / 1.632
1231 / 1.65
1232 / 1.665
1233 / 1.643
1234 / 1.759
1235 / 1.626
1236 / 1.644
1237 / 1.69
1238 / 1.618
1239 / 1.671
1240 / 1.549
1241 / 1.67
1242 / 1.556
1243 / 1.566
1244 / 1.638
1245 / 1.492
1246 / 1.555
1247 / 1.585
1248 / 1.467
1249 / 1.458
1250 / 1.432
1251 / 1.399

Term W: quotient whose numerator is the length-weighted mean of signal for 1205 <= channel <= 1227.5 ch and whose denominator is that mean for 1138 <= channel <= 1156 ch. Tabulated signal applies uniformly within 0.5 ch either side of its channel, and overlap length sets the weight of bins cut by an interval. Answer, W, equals 1.3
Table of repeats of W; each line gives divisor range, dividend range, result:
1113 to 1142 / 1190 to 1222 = 1.27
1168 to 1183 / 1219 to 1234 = 1.44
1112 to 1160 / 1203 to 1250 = 1.35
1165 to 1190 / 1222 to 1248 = 1.38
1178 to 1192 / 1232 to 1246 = 1.33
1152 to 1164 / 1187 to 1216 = 1.19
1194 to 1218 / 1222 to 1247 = 1.09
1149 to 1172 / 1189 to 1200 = 1.14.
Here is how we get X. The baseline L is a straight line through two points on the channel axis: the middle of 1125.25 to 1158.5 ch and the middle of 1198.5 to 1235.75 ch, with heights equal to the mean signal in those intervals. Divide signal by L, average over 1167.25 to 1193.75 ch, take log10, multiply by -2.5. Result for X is 0.17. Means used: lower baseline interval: 1.19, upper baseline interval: 1.58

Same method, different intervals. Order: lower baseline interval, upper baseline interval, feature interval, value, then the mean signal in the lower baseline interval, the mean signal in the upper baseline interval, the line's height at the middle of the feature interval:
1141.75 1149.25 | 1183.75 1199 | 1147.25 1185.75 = 0.07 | 1.21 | 1.32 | 1.26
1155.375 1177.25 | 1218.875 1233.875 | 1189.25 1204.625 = 0.03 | 1.17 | 1.65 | 1.41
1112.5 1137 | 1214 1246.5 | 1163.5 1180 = 0.19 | 1.16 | 1.63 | 1.37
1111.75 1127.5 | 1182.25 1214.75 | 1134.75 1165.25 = 0.04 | 1.16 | 1.4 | 1.25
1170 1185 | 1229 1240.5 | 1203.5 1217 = -0.08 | 1.15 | 1.65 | 1.44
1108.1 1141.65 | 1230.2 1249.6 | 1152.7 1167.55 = 0.10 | 1.18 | 1.6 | 1.31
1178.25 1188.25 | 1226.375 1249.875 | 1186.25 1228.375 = -0.08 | 1.21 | 1.61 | 1.38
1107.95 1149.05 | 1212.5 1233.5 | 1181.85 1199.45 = 0.14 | 1.19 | 1.63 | 1.48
